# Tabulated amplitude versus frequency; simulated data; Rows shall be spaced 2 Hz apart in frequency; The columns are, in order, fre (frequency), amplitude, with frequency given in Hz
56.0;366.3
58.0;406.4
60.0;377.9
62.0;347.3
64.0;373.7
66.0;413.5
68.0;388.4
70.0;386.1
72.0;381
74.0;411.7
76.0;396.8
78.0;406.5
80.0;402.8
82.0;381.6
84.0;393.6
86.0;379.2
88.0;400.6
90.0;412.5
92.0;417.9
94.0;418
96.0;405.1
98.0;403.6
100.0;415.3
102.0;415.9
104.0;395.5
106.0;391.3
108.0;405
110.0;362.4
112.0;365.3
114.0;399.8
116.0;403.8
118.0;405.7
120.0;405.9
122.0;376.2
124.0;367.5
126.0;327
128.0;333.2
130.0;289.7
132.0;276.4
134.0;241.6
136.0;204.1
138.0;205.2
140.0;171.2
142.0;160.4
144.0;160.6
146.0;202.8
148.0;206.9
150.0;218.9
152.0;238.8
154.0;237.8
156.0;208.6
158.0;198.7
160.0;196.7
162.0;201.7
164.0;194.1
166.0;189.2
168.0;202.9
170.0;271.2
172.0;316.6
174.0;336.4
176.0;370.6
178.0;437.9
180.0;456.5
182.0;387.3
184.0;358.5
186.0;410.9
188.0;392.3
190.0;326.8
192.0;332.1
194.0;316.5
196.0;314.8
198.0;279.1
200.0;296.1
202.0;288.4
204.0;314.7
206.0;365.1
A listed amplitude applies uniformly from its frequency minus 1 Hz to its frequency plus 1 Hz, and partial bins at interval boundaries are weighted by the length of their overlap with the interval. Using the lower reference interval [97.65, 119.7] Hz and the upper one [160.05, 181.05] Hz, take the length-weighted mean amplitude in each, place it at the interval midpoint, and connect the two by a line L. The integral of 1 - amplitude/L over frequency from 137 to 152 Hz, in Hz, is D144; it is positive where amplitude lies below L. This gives 6.4 Hz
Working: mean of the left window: 397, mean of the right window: 293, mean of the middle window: 193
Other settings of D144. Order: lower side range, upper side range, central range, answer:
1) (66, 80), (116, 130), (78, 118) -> -1.8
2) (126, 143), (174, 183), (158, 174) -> 5.8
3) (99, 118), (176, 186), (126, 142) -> 6.2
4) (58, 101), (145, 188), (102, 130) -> -2.4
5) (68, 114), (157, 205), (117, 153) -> 9.1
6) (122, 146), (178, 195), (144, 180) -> 7.8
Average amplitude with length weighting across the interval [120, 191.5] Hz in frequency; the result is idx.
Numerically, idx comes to 279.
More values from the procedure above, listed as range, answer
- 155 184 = 286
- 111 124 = 391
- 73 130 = 391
